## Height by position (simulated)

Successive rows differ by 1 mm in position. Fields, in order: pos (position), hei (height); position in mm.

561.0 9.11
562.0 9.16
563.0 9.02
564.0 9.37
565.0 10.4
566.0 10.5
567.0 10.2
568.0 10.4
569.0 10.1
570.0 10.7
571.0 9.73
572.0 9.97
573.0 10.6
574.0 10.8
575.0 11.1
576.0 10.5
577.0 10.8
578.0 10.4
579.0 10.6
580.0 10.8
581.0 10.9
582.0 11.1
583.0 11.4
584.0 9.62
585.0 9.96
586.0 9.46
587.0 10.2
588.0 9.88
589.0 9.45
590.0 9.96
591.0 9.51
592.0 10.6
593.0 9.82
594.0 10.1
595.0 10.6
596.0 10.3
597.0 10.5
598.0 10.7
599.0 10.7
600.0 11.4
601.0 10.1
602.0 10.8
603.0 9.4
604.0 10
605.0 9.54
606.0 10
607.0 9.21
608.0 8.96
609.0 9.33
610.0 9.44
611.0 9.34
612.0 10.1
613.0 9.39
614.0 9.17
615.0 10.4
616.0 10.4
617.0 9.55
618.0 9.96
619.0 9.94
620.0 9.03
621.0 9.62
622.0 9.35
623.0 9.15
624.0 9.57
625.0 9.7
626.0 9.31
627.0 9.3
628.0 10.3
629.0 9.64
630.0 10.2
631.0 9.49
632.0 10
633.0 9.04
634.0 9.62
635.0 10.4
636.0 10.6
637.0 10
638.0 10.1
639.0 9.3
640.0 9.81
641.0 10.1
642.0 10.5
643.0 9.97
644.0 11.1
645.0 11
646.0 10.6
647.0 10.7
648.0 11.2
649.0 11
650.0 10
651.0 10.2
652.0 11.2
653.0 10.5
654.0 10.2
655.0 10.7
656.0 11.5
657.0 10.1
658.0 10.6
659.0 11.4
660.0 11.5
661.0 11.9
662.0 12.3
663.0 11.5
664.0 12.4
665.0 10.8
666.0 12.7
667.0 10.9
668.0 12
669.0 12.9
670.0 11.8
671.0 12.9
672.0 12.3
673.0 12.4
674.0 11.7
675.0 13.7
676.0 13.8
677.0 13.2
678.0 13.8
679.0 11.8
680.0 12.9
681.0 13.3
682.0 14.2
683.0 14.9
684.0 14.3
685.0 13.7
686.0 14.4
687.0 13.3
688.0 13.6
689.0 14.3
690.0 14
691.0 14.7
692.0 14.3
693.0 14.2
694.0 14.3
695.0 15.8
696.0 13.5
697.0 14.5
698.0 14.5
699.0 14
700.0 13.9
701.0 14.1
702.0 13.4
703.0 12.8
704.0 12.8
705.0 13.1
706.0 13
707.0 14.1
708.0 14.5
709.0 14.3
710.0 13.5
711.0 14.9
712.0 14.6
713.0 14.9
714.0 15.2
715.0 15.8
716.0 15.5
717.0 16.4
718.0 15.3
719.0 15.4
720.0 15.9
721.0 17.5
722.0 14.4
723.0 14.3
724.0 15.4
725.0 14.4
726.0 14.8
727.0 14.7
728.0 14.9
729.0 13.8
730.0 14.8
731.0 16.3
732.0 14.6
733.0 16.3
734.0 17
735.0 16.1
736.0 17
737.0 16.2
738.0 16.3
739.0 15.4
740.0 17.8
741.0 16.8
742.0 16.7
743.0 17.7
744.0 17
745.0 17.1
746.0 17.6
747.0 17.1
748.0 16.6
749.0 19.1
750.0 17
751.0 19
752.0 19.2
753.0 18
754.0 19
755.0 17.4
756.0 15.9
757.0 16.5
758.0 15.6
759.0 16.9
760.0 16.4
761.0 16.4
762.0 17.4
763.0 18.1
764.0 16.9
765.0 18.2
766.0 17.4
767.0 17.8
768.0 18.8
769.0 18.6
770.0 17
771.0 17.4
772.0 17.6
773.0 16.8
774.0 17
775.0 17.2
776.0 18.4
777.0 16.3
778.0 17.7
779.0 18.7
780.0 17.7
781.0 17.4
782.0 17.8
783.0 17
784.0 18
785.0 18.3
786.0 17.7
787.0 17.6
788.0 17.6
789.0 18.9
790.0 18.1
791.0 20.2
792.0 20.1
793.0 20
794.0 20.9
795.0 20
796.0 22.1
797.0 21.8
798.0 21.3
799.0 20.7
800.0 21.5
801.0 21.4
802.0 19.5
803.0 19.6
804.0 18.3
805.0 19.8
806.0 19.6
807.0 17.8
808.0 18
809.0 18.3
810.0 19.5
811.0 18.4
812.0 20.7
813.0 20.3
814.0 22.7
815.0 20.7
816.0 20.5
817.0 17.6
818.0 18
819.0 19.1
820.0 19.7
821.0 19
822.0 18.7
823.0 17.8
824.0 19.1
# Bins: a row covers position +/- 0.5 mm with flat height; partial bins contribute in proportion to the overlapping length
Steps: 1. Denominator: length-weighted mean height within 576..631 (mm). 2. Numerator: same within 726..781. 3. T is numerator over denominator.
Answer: 1.70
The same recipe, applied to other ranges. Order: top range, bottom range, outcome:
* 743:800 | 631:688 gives 1.56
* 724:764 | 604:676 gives 1.58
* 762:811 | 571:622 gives 1.85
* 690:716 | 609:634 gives 1.47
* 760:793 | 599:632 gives 1.83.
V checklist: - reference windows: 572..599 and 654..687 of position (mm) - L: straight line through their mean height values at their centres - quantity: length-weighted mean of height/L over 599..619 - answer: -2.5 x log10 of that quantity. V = 0.11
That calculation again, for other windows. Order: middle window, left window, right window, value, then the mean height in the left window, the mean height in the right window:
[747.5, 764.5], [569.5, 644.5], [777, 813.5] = -0.01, 10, 19.2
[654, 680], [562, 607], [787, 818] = 0.16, 10.2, 19.8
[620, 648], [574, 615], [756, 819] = 0.19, 10.1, 18.6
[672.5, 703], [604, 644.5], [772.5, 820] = -0.05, 9.75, 19.1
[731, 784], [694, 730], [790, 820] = -0.01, 14.6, 19.9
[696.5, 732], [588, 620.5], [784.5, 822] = 0.05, 9.93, 19.6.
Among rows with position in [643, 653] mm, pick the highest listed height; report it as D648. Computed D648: 11.2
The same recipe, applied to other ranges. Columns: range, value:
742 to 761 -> 19.2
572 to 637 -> 11.4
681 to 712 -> 15.8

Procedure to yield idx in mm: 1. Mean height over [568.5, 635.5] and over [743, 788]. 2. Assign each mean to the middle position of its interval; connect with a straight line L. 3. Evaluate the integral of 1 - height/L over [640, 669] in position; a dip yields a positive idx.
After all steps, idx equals 3.26 mm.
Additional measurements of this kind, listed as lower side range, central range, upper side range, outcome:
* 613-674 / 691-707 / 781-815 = -0.18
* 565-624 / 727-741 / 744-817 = 0.44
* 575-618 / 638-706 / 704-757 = 5.29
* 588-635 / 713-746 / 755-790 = -0.92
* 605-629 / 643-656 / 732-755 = 0.95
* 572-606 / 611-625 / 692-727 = 2.09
